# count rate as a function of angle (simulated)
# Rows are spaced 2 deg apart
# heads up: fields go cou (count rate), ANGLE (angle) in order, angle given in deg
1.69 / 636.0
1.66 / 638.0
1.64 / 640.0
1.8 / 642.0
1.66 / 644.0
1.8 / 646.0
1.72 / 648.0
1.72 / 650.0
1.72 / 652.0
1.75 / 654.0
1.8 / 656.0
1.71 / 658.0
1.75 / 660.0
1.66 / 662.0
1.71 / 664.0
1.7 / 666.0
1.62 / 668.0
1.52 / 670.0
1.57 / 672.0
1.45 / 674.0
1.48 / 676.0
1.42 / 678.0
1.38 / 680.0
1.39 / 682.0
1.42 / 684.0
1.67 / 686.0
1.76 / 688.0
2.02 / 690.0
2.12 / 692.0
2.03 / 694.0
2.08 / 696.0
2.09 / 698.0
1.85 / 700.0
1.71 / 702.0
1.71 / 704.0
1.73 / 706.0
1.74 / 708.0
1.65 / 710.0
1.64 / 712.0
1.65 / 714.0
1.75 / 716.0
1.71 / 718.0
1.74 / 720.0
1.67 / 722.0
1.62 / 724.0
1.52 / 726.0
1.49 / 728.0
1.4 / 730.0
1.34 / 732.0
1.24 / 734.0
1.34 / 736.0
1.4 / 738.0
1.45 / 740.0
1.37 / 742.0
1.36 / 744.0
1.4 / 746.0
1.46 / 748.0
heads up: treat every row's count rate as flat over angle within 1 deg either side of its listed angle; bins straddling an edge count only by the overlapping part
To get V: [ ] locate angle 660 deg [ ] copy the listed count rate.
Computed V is 1.75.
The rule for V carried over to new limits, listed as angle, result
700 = 1.85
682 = 1.39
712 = 1.64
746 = 1.4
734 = 1.24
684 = 1.42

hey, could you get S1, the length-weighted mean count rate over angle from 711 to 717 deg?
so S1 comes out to 1.68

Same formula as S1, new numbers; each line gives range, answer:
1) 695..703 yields 1.93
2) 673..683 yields 1.42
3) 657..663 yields 1.71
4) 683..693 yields 1.8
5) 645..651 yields 1.75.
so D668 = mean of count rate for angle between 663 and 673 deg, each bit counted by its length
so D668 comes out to 1.62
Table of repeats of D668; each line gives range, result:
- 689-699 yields 2.07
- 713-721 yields 1.71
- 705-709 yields 1.73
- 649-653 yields 1.72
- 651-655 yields 1.73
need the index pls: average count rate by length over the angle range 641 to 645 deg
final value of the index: 1.73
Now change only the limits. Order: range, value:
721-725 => 1.65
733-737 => 1.29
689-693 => 2.07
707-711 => 1.69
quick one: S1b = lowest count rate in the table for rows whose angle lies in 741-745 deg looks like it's 1.36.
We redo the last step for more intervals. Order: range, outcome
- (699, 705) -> 1.71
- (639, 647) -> 1.64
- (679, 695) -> 1.38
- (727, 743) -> 1.24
